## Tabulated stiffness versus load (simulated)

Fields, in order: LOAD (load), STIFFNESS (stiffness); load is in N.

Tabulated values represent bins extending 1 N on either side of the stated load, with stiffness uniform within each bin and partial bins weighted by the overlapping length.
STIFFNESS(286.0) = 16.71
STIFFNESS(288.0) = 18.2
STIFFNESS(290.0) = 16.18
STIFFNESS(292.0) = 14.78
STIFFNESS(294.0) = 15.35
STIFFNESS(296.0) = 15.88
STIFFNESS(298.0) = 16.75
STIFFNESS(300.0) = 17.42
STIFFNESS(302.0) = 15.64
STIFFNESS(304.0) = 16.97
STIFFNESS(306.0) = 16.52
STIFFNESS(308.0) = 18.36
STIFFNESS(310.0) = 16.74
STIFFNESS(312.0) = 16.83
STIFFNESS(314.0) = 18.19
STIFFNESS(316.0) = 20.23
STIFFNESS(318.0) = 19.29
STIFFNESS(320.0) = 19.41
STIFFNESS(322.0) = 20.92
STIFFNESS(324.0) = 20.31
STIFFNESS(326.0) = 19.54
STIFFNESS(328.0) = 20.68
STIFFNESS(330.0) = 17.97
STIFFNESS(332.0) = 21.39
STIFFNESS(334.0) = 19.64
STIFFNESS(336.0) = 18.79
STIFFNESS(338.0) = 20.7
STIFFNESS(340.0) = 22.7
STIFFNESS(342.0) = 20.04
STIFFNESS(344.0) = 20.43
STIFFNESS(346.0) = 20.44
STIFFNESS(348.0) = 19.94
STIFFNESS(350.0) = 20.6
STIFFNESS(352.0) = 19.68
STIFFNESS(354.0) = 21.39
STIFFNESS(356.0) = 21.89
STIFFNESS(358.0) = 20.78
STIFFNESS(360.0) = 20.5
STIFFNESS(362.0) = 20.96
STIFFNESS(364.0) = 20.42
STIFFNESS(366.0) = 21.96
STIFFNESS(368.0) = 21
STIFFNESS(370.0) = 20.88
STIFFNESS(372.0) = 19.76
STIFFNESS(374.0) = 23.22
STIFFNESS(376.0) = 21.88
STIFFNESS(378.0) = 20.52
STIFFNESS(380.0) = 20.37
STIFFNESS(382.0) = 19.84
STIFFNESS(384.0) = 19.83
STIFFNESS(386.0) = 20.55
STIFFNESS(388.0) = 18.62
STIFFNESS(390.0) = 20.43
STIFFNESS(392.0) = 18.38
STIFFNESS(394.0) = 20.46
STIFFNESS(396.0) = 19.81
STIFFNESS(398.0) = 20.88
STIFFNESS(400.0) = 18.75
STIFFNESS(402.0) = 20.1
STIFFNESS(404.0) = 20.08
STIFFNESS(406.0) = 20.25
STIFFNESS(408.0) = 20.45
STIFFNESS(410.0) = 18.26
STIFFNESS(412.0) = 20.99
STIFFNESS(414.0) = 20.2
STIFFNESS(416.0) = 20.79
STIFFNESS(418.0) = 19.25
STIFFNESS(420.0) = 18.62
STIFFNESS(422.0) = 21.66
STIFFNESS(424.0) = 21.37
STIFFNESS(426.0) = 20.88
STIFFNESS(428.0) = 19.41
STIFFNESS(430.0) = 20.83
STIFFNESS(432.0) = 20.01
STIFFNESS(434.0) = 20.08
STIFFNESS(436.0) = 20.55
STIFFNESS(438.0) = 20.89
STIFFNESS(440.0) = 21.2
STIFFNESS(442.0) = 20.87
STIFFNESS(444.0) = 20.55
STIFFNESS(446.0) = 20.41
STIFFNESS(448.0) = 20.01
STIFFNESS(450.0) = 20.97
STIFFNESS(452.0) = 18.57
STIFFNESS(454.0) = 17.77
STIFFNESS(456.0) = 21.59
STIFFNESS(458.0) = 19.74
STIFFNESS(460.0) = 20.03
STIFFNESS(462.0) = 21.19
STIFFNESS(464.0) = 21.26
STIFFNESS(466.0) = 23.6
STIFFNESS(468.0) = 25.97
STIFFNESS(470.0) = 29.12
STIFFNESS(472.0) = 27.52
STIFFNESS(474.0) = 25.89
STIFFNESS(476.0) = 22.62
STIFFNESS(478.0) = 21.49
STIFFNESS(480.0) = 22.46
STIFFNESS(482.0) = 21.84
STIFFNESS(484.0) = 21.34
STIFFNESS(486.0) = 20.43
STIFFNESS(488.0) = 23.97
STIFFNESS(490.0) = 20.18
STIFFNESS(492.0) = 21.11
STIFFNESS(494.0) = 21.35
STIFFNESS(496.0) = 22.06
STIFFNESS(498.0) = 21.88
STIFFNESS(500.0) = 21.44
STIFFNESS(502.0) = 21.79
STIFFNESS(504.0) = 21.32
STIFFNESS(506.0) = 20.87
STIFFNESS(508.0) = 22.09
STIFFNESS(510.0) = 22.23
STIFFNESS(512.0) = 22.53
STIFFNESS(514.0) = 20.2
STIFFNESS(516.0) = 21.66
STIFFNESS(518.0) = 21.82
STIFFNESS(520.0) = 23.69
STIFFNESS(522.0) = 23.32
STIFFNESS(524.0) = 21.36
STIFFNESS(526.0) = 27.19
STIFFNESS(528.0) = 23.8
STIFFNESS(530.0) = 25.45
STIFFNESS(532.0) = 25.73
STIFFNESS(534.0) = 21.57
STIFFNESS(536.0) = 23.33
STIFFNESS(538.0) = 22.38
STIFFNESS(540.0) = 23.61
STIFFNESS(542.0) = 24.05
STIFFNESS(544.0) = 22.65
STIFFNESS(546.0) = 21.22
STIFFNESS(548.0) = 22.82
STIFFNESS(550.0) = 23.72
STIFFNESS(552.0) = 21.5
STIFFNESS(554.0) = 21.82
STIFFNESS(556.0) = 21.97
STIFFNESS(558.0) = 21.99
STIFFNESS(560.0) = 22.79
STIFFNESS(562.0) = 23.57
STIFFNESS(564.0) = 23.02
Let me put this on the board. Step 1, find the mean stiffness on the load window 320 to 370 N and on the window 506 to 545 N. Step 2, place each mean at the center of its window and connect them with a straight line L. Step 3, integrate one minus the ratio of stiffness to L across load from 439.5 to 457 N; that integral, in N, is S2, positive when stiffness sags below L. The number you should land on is 1.4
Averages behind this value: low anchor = 20.5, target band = 20.2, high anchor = 23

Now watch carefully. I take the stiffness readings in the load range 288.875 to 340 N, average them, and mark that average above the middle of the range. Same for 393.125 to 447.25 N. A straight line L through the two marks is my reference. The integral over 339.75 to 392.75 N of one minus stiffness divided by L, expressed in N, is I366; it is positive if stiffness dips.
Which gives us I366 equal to -3.8 N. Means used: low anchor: 18.3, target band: 20.6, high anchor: 20.3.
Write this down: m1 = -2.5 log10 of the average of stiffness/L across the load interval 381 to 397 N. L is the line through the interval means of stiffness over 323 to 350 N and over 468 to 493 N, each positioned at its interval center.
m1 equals 0.08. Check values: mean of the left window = 20.2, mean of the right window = 23.3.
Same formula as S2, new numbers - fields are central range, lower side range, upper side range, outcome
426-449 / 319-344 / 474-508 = 0.8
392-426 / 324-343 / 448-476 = 2.3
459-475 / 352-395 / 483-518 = -2.3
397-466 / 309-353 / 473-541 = 3.3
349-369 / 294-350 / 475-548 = -1.3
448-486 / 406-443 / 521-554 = -1.4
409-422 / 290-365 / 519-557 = 0.6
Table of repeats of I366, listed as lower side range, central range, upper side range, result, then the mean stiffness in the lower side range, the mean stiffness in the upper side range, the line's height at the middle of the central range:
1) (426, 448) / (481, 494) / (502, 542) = 0.2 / 20.5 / 22.9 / 21.9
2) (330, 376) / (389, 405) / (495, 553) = 1.0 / 20.7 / 22.7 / 21.2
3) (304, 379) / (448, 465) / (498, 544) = 1.3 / 20.1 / 22.8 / 21.8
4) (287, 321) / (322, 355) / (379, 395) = -3.6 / 17.2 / 19.8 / 18.3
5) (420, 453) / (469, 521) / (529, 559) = -1.5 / 20.5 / 22.9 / 21.8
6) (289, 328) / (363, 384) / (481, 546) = -1.9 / 17.7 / 22.4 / 19.2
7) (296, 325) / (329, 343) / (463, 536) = -1.1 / 18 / 22.8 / 18.7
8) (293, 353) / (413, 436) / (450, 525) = 0.6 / 18.9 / 22.1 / 20.9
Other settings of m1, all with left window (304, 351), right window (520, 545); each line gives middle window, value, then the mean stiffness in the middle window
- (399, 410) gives 0.07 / 19.8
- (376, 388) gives 0.02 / 20.2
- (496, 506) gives 0.07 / 21.6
